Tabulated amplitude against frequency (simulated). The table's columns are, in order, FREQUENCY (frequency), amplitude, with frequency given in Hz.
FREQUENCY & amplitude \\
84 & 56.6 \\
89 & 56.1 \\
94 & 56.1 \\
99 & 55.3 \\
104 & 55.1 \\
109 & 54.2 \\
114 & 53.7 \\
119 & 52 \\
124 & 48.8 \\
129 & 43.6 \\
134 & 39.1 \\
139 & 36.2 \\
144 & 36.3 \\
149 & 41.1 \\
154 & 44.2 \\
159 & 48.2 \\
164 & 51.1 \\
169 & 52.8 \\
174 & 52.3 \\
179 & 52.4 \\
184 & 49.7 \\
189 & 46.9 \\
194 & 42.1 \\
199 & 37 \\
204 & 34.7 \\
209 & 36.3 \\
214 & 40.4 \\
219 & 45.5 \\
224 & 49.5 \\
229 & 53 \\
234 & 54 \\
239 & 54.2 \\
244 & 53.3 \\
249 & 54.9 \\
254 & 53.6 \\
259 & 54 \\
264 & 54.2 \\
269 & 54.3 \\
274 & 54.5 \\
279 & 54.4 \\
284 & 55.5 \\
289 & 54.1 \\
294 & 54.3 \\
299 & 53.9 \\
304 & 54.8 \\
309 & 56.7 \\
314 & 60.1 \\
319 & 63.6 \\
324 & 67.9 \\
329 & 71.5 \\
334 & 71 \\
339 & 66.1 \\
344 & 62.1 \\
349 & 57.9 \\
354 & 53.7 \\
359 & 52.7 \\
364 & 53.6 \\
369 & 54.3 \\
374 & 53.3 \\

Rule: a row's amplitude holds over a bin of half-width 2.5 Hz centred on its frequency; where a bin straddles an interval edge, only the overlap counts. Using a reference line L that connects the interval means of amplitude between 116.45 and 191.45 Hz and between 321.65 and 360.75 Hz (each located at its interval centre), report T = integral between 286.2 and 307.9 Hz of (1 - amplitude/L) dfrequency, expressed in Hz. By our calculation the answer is 1.7 Hz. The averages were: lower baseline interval 46.3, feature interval 54.4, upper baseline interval 63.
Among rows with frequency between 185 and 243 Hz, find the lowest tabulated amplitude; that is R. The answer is 34.7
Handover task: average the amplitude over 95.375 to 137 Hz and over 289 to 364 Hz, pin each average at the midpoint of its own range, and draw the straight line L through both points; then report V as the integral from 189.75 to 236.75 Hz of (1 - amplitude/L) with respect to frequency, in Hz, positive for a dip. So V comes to 9.44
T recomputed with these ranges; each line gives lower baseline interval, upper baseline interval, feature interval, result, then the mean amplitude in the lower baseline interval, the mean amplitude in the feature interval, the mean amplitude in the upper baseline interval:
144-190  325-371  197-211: 4.07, 48.1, 36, 60.6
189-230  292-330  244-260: -1.42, 42.2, 54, 60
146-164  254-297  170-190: -1.57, 45.2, 50.8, 54.4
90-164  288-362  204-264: 5.60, 47.7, 49.4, 60.1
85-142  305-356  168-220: 9.91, 50.1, 44.3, 62.9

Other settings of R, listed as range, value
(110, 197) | 36.2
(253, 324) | 53.6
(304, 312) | 54.8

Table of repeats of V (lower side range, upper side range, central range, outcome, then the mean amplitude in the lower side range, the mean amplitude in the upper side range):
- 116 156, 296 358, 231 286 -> 0.41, 42.8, 61.3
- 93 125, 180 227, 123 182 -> 3.66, 53.7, 42.9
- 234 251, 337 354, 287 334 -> -1.44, 54.1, 60.7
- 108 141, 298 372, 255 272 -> 0.42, 46.6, 60.1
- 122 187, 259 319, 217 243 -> -0.11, 45.8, 55.5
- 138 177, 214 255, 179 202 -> 1.66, 45.7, 51.5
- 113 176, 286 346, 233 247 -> 0.15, 45.9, 61.3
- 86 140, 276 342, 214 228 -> 2.27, 50.5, 60.3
